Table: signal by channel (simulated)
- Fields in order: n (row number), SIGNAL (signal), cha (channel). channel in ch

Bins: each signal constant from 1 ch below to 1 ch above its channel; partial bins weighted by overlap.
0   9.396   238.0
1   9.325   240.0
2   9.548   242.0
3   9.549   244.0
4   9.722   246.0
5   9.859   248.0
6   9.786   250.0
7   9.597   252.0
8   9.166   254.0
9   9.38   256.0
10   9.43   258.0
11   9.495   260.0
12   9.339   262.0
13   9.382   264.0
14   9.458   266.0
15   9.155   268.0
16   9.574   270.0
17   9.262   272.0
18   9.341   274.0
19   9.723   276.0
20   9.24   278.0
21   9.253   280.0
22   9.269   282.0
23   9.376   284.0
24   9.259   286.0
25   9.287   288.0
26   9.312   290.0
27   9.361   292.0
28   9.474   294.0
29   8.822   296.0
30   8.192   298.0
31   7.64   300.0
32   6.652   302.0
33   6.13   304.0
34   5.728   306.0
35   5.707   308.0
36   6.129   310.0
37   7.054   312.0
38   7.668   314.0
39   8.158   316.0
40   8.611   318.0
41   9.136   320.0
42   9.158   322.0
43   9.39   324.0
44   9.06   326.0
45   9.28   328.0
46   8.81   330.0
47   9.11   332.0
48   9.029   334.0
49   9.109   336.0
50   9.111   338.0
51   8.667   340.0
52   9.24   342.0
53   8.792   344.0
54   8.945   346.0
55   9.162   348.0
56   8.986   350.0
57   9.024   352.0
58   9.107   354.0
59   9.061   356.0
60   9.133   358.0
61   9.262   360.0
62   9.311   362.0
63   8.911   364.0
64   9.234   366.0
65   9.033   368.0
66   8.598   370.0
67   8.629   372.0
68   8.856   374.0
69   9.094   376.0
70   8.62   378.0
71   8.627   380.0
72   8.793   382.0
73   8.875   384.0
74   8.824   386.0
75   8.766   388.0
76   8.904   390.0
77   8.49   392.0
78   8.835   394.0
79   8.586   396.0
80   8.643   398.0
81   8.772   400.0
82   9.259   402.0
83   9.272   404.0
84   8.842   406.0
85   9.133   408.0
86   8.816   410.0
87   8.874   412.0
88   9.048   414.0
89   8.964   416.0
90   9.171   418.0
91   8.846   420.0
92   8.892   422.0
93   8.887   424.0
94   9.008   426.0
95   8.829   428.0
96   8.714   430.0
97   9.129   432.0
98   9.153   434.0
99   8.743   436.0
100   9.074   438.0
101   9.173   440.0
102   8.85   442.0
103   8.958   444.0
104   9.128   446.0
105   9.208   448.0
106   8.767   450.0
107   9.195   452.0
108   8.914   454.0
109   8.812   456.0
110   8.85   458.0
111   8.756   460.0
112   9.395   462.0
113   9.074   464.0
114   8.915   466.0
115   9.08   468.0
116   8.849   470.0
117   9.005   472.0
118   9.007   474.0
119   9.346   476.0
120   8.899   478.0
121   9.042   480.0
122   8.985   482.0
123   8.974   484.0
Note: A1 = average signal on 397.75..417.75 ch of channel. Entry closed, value 8.98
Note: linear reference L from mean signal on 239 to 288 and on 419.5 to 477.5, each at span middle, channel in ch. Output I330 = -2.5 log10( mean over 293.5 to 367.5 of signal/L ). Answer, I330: 0.10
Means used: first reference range 9.43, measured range 8.48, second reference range 8.99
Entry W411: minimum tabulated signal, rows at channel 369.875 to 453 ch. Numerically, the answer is 8.49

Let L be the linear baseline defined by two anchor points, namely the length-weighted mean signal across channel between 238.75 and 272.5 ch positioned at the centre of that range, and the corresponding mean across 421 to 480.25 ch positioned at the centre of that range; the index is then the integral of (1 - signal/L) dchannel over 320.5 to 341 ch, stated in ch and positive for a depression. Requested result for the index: 0.5 ch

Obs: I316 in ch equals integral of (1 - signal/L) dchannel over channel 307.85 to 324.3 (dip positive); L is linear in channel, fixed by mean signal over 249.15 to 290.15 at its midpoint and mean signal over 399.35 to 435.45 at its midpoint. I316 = 2.3 ch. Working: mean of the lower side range 9.38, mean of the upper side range 8.98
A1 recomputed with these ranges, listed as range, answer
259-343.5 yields 8.67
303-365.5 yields 8.52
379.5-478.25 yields 8.94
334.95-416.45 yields 8.93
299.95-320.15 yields 7.04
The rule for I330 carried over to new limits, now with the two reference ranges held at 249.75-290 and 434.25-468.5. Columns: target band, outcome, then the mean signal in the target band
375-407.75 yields 0.035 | 8.83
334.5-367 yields 0.017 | 9.07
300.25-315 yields 0.389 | 6.5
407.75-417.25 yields 0.014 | 8.96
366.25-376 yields 0.038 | 8.85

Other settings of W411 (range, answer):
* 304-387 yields 5.707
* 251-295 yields 9.155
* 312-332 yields 7.054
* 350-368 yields 8.911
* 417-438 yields 8.714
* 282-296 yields 8.822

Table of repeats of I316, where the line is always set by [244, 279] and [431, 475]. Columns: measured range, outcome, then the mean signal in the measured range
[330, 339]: 0.22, 9.06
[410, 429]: 0.30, 8.94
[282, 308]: 3.27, 8.21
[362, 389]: 0.99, 8.85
